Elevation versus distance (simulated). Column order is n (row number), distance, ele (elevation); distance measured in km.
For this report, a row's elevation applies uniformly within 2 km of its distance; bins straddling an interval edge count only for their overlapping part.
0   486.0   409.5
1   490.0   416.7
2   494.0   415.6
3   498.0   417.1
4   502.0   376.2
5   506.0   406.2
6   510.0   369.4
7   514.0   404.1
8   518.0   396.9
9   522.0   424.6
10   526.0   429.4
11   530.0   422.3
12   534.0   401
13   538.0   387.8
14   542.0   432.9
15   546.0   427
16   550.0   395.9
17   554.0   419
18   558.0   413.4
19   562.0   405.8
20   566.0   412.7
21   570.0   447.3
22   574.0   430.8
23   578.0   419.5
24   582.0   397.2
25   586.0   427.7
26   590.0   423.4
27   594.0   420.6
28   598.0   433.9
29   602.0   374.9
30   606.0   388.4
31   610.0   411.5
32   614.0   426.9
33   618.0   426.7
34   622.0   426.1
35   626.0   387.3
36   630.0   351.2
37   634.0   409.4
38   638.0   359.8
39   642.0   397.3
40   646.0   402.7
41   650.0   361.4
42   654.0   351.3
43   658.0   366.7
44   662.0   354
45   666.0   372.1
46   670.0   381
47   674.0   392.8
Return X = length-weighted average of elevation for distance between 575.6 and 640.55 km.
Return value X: 405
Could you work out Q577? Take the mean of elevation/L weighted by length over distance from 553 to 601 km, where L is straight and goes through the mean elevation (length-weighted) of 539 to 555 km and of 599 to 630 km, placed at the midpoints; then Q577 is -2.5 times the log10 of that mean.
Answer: -0.02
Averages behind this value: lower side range 417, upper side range 403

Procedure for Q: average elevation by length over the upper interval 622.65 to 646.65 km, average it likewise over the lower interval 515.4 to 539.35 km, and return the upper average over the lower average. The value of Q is 0.94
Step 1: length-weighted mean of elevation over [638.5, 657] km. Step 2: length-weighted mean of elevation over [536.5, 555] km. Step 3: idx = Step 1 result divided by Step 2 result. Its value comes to 0.9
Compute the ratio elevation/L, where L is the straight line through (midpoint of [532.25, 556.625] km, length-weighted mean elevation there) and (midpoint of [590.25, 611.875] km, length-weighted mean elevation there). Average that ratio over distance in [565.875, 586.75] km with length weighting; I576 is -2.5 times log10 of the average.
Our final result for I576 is -0.04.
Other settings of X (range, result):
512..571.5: 414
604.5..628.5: 410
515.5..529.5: 417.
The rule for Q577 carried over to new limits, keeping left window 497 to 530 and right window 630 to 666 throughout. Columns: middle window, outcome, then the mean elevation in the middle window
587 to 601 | -0.098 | 422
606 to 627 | -0.092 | 414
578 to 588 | -0.069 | 414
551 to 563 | -0.048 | 412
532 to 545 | -0.029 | 409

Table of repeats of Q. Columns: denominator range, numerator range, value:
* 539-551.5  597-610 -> 0.96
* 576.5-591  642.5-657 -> 0.90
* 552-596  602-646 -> 0.95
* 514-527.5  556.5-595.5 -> 1.01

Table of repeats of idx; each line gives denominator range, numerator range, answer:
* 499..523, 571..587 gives 1.06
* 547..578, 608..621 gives 1.01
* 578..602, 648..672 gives 0.87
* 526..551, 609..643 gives 0.97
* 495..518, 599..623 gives 1.03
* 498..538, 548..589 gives 1.03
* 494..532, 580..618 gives 1.02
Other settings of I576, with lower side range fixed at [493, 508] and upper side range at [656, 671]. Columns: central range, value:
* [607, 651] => -0.061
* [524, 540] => -0.038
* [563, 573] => -0.105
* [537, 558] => -0.057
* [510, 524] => -0.010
